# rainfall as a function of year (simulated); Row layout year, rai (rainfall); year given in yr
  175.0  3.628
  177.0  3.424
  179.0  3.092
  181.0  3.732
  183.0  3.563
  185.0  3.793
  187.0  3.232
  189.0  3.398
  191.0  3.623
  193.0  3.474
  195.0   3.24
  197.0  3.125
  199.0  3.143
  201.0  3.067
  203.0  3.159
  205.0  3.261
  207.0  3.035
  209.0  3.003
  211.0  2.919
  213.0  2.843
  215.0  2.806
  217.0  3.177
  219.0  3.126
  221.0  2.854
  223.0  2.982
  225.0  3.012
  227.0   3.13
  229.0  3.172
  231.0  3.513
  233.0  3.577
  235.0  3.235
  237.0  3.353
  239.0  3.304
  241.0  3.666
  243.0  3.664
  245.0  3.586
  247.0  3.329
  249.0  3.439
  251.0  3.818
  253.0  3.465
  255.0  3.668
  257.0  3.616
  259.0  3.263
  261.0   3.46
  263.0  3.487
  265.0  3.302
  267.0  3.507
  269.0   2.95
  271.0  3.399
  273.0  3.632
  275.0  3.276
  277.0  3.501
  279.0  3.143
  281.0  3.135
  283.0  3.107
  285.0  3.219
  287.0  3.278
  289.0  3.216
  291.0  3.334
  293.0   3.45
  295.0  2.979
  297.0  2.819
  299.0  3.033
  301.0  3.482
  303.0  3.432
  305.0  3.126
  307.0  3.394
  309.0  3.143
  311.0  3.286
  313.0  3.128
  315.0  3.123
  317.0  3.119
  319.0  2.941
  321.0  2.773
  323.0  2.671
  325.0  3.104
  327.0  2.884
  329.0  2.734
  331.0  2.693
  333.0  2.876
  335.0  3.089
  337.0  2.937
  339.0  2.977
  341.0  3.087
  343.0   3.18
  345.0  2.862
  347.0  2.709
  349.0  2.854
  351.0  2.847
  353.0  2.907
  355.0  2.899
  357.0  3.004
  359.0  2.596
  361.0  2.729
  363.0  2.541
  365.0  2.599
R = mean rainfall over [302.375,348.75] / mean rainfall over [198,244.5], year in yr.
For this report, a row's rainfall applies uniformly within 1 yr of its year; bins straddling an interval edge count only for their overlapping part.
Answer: 0.9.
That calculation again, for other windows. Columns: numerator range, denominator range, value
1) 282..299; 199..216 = 1.05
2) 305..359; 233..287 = 0.87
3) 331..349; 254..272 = 0.86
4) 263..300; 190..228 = 1.05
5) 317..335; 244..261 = 0.81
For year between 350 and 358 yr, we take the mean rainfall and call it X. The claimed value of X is 2.91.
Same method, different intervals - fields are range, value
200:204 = 3.11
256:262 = 3.45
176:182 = 3.42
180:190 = 3.54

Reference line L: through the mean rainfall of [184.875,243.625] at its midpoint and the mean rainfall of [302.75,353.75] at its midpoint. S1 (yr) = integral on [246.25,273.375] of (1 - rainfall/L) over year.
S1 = -2.8 yr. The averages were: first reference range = 3.22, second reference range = 2.99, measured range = 3.45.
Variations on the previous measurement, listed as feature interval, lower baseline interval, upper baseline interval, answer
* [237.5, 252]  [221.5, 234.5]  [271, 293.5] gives -1.32 yr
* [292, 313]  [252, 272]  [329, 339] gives -0.63 yr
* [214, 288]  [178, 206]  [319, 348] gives -3.95 yr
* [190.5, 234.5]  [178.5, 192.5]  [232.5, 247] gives 4.34 yr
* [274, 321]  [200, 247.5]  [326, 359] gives -2.83 yr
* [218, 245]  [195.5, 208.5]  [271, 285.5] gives -0.77 yr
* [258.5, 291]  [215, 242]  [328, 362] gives -2.31 yr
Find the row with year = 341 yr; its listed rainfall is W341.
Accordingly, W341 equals 3.087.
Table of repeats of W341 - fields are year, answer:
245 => 3.586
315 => 3.123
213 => 2.843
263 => 3.487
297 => 2.819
